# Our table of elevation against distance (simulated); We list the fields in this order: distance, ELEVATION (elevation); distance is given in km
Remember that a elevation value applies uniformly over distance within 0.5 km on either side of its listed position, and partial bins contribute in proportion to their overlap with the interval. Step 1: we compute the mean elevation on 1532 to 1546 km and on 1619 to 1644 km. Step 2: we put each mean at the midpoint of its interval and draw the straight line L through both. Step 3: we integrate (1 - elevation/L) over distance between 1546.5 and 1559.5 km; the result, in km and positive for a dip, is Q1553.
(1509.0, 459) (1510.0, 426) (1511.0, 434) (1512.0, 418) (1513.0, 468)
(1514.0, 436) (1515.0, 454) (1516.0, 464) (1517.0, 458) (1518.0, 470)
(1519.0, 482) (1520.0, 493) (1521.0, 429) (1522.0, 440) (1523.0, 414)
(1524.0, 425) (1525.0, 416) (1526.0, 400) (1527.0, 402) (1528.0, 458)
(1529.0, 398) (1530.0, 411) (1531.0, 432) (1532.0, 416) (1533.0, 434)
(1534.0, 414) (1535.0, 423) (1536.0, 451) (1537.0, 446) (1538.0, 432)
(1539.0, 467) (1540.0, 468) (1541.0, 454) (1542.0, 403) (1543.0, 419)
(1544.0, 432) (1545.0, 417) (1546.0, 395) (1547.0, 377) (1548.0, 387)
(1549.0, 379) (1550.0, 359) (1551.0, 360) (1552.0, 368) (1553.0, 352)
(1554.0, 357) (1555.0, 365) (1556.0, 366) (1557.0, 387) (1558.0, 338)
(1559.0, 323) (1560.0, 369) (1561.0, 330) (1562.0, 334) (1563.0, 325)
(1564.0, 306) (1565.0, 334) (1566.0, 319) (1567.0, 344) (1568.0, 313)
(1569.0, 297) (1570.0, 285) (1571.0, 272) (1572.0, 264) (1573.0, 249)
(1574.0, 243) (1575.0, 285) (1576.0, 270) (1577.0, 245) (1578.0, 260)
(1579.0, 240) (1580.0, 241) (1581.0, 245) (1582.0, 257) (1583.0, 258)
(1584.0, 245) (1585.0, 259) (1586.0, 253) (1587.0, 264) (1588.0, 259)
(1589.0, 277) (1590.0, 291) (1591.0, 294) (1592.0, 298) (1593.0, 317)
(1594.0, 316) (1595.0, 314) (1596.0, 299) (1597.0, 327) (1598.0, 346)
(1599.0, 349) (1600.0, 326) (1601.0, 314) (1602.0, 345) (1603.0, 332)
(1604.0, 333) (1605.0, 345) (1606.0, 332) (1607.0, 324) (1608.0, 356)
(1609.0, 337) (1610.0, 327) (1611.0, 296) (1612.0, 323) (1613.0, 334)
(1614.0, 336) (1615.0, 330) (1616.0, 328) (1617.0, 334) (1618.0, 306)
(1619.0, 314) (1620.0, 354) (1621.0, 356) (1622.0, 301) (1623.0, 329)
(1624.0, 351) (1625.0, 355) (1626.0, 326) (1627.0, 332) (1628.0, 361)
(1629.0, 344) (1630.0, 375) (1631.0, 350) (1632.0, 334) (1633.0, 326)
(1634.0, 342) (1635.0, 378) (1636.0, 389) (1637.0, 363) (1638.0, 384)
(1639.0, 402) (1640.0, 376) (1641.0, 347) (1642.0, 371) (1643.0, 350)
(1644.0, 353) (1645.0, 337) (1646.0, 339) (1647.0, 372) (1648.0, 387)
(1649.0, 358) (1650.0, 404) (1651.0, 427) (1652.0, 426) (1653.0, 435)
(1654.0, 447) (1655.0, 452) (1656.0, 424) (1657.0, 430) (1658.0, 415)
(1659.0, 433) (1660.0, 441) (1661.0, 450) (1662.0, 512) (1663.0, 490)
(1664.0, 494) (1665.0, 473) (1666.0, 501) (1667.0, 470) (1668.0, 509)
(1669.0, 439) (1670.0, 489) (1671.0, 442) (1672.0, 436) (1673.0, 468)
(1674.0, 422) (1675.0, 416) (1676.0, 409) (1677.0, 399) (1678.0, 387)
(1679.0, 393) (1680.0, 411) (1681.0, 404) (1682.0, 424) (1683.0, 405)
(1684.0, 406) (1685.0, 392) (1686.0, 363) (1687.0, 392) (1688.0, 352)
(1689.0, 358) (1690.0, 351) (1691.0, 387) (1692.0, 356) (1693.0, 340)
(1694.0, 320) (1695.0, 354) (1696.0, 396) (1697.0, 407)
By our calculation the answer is 1.8 km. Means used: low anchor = 433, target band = 363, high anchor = 353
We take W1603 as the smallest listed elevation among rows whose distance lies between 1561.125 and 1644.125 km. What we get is 240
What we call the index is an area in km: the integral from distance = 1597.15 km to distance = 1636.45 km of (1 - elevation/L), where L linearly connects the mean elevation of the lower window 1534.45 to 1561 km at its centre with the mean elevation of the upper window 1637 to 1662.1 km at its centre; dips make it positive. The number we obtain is 6.0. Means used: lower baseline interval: 395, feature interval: 338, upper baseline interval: 400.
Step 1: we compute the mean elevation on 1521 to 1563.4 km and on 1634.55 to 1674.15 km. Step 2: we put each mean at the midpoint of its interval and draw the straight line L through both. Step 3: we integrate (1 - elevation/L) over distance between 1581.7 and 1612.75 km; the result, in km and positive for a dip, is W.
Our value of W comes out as 7.8 km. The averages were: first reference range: 399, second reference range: 421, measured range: 307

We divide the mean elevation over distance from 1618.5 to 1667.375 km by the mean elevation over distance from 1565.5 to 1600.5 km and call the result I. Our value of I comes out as 1.37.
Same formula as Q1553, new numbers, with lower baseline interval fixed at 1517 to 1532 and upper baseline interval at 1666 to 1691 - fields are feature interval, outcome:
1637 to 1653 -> 1.61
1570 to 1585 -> 6.00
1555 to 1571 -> 3.68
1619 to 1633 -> 2.64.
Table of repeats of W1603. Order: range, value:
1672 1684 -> 387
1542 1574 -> 243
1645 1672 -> 337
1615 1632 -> 301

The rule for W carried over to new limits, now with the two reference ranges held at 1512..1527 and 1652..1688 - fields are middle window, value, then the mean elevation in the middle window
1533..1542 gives 0.0 km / 442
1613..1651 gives 7.4 km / 352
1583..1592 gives 3.5 km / 269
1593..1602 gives 2.3 km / 325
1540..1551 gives 1.0 km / 403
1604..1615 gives 2.7 km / 331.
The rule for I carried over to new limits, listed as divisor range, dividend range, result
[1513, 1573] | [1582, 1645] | 0.84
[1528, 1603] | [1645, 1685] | 1.27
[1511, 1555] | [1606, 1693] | 0.91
